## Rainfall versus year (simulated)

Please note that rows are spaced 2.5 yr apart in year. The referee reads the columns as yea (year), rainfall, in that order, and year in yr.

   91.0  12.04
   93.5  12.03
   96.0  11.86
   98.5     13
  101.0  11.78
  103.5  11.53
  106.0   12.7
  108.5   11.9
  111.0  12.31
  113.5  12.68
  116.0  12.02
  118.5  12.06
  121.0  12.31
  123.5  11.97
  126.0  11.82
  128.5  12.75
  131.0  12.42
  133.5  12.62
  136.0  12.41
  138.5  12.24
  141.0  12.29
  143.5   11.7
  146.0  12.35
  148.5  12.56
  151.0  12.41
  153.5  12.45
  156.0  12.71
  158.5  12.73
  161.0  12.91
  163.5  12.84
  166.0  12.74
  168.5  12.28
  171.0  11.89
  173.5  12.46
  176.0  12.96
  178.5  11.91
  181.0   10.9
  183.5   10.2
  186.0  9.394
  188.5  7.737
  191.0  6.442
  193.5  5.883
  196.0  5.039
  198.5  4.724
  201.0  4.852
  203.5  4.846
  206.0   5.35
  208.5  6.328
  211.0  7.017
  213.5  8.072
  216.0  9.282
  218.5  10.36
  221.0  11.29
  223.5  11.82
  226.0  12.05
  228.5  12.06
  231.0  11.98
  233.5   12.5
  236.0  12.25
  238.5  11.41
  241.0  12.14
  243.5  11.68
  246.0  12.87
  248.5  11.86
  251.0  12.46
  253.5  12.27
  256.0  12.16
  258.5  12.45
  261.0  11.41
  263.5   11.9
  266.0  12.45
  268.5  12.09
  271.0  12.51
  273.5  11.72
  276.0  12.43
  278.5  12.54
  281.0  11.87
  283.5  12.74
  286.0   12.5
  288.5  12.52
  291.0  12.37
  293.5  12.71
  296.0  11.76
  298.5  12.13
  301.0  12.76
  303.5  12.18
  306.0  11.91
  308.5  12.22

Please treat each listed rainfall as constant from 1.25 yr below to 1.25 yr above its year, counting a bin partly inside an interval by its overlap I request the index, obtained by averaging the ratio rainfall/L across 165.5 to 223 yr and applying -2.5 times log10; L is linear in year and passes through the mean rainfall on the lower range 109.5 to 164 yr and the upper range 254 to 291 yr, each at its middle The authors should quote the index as 0.37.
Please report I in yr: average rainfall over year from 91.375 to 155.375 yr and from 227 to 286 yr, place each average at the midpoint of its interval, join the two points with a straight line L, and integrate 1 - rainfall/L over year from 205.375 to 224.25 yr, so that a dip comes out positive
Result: 5.4 yr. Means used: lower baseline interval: 12.2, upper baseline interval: 12.2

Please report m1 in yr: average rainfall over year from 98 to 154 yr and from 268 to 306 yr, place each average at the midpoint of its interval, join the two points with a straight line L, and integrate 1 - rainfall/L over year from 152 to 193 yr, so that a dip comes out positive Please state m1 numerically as 3.21 yr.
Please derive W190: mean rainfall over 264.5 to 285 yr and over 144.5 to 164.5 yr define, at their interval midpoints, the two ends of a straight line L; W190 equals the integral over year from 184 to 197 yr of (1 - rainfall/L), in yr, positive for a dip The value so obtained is 5.6 yr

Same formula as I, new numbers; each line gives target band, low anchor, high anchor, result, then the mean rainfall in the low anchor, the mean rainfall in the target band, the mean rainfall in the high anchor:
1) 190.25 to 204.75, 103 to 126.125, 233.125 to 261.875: 8.2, 12.2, 5.26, 12.1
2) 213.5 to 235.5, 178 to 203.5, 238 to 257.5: -2.2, 7.44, 11.3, 12.1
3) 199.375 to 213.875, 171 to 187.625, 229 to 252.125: 7.1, 11.3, 5.92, 12.1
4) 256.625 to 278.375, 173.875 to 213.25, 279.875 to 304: -1.8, 7.69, 12.1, 12.4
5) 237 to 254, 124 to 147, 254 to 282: 0.1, 12.3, 12.1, 12.1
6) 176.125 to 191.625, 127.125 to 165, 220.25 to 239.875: 3.1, 12.5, 9.81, 11.9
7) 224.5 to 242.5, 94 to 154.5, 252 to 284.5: 0.2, 12.3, 12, 12.2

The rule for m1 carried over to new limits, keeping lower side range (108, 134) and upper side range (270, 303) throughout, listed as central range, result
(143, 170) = -0.6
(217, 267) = 1.5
